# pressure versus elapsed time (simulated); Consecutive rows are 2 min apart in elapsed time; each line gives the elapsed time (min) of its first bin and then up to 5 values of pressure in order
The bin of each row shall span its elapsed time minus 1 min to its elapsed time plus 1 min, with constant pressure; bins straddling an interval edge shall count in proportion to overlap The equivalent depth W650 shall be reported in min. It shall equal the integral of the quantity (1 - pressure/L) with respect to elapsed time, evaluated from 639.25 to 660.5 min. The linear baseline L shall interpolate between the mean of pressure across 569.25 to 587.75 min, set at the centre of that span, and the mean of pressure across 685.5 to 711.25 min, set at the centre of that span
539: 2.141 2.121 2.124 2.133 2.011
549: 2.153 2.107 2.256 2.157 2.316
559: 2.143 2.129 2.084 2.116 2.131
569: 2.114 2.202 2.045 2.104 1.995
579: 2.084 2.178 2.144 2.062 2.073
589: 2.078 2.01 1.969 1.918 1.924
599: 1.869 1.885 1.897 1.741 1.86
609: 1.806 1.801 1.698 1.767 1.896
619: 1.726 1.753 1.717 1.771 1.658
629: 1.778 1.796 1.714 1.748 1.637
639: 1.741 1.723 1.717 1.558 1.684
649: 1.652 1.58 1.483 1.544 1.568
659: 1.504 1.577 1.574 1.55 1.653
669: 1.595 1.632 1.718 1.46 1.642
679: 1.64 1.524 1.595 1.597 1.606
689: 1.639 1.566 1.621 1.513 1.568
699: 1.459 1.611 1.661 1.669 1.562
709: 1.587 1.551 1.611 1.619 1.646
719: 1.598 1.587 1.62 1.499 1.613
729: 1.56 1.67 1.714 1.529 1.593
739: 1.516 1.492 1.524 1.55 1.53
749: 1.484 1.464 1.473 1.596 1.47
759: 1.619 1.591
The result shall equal 2.2 min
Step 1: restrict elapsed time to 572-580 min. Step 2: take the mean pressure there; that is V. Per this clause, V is 2.06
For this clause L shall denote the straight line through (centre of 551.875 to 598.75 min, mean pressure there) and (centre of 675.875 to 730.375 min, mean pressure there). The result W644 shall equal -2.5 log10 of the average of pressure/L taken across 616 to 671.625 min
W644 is 0.10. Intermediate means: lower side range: 2.09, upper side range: 1.59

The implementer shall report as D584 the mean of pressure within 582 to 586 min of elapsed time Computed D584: 2.1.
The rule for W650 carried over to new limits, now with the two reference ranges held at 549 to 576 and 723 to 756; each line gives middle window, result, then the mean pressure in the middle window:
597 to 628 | 2.9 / 1.79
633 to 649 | 1.7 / 1.69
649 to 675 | 3.3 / 1.58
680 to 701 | 1.8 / 1.57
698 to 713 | 0.7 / 1.59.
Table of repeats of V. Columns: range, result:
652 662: 1.54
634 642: 1.71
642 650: 1.65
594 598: 1.92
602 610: 1.83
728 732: 1.61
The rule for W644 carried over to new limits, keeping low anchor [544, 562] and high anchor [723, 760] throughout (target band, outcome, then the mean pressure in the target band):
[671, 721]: 0.067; 1.59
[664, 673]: 0.106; 1.62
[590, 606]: 0.061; 1.9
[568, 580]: -0.001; 2.09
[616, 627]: 0.102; 1.76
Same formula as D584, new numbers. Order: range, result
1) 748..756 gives 1.5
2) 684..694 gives 1.61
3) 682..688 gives 1.6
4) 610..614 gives 1.75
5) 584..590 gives 2.07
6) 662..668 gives 1.59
